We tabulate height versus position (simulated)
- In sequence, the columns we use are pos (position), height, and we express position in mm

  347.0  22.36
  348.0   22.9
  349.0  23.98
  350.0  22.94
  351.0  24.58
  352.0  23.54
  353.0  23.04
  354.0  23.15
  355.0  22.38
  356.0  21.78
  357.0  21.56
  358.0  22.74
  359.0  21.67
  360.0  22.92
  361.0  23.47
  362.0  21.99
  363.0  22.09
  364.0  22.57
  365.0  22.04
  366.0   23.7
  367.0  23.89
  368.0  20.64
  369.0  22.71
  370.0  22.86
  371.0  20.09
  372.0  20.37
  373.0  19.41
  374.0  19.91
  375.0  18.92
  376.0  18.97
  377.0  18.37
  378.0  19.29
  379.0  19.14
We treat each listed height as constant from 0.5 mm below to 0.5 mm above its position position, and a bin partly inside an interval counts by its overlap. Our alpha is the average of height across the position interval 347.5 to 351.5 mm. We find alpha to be 23.6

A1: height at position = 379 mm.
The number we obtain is 19.14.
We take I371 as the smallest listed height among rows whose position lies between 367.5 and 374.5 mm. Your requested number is 19.41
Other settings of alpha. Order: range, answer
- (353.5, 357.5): 22.2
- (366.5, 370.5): 22.5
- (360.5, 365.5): 22.4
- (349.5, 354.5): 23.4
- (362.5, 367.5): 22.9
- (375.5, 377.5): 18.7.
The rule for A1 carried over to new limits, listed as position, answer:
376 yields 18.97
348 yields 22.9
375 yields 18.92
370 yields 22.86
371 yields 20.09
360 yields 22.92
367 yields 23.89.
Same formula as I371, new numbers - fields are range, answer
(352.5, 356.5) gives 21.78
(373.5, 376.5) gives 18.92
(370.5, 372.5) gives 20.09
